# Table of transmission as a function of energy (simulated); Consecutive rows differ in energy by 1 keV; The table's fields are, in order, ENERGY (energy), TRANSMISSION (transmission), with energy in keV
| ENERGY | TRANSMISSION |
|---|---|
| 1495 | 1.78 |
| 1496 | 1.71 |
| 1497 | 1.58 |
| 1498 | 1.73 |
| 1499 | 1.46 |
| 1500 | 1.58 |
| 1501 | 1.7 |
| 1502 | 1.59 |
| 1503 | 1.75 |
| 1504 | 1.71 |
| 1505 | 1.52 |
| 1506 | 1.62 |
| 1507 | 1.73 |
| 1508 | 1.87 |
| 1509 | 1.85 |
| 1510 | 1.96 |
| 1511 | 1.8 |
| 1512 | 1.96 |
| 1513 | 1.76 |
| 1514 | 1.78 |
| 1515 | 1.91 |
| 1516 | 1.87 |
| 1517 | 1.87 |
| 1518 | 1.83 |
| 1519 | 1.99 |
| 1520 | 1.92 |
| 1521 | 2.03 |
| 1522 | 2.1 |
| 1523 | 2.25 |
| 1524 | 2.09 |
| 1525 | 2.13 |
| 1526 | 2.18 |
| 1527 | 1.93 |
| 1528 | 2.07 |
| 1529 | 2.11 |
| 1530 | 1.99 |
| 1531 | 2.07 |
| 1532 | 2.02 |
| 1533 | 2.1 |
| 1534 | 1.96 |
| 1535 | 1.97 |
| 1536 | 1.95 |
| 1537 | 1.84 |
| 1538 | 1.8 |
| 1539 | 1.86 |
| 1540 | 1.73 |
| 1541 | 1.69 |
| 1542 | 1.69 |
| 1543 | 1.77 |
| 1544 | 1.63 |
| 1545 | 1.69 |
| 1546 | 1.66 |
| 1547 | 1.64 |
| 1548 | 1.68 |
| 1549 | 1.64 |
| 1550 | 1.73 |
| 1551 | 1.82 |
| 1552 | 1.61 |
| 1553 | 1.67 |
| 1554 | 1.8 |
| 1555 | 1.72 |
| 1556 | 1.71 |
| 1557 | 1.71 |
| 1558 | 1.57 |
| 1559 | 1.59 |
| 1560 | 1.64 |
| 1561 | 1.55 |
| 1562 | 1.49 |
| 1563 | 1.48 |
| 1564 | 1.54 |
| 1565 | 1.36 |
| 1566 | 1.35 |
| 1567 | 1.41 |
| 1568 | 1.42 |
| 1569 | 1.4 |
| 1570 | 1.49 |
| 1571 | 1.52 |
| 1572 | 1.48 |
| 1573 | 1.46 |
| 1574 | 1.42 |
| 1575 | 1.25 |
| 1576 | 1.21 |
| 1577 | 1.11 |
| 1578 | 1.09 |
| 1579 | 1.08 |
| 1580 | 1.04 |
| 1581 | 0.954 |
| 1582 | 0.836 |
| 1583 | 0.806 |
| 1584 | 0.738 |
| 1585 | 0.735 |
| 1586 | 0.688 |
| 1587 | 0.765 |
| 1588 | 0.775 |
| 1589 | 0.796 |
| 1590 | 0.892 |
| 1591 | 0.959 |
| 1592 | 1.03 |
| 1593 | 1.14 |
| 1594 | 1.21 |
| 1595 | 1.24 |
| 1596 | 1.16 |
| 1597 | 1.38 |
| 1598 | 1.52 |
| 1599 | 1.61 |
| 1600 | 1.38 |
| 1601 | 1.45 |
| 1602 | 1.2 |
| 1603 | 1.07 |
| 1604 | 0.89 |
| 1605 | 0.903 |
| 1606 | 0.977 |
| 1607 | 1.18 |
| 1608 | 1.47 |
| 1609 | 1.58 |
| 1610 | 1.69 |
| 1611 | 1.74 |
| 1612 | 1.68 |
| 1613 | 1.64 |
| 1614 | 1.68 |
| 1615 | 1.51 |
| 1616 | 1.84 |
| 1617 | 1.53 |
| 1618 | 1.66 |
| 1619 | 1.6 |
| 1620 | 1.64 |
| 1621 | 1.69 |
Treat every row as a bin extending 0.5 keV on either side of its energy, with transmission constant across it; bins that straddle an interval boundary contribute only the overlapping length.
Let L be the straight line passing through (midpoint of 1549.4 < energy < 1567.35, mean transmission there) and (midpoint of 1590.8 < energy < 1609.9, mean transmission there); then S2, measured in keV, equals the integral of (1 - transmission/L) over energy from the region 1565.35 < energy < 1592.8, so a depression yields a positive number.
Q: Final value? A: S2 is 6.4 keV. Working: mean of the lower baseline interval 1.6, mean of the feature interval 1.1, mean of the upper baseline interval 1.24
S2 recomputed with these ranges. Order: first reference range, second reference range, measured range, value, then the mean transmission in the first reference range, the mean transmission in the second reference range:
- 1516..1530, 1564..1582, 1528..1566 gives -1.52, 2.03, 1.29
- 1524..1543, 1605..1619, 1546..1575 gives 3.90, 1.95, 1.53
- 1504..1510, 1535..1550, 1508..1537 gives -3.95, 1.74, 1.74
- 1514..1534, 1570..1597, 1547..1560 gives -1.17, 2.02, 1.07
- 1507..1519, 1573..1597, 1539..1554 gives -2.39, 1.86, 1.01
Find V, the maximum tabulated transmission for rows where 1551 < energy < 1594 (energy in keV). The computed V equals 1.82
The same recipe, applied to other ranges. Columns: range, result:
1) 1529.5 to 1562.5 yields 2.1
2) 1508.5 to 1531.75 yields 2.25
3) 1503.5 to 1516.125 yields 1.96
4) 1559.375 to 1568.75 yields 1.64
